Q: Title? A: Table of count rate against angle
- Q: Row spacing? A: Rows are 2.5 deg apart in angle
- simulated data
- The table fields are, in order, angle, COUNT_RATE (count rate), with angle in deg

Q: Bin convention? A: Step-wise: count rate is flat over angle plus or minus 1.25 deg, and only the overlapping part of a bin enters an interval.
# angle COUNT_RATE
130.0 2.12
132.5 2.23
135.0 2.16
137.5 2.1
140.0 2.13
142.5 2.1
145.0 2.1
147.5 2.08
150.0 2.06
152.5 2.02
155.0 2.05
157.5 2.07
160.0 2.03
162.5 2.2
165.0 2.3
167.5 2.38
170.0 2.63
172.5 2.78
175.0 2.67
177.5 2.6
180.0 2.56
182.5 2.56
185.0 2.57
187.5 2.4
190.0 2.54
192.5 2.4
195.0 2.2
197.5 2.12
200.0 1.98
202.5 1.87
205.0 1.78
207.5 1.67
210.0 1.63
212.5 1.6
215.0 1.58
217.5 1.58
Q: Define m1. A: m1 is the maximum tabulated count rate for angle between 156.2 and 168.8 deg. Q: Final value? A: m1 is 2.38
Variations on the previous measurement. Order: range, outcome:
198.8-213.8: 1.98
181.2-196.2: 2.57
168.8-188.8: 2.78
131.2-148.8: 2.23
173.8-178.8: 2.67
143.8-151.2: 2.1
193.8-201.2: 2.2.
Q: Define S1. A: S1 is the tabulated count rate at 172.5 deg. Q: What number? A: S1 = 2.78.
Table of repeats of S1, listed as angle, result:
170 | 2.63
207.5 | 1.67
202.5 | 1.87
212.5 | 1.6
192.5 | 2.4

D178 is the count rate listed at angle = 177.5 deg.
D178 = 2.6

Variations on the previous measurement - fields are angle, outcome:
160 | 2.03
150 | 2.06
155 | 2.05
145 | 2.1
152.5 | 2.02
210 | 1.63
